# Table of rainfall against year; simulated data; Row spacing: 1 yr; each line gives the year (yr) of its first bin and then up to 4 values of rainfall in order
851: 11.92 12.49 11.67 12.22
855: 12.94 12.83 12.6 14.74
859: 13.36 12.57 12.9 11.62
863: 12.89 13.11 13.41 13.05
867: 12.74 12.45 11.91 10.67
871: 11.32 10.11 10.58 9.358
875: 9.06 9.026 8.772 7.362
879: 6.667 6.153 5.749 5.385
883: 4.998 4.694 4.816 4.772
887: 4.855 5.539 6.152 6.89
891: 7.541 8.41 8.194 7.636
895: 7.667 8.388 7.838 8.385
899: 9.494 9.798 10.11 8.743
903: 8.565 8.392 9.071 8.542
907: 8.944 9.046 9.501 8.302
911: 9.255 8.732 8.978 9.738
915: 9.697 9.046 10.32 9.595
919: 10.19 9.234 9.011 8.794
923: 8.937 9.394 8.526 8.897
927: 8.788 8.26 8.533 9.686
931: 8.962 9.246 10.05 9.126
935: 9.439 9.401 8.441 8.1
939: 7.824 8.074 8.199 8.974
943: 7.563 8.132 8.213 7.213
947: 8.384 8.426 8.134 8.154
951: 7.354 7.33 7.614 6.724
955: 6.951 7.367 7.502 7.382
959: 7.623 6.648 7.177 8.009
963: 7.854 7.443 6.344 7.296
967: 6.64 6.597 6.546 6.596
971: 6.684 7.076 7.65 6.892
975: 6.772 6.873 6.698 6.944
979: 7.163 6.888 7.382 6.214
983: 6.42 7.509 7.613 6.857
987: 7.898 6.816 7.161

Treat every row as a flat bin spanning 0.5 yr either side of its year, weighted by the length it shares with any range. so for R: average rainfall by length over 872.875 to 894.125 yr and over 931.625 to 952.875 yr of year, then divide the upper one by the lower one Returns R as 1.22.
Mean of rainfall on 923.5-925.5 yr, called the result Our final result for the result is 8.96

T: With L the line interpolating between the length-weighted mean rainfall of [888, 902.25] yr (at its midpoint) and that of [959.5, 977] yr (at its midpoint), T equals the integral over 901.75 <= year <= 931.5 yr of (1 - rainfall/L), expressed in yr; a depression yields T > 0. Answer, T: -4.8 yr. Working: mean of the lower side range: 8.13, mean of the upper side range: 7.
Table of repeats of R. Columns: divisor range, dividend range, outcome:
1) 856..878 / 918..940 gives 0.77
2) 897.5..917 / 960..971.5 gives 0.77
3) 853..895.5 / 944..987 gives 0.76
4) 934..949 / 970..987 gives 0.84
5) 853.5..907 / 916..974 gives 0.87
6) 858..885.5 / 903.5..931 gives 0.92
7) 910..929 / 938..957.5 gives 0.85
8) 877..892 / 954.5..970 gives 1.19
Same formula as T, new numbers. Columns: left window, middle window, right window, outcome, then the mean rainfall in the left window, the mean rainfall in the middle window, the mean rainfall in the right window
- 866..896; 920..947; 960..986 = -4.6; 8.01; 8.69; 7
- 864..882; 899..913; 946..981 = -0.2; 9.87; 9.02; 7.23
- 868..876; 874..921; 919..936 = 8.4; 10.5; 8.03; 9.1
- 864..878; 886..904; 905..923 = 3.8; 10.9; 7.82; 9.22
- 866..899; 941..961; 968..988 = -1.1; 8.04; 7.67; 6.97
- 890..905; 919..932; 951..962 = -1.8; 8.48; 8.98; 7.27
